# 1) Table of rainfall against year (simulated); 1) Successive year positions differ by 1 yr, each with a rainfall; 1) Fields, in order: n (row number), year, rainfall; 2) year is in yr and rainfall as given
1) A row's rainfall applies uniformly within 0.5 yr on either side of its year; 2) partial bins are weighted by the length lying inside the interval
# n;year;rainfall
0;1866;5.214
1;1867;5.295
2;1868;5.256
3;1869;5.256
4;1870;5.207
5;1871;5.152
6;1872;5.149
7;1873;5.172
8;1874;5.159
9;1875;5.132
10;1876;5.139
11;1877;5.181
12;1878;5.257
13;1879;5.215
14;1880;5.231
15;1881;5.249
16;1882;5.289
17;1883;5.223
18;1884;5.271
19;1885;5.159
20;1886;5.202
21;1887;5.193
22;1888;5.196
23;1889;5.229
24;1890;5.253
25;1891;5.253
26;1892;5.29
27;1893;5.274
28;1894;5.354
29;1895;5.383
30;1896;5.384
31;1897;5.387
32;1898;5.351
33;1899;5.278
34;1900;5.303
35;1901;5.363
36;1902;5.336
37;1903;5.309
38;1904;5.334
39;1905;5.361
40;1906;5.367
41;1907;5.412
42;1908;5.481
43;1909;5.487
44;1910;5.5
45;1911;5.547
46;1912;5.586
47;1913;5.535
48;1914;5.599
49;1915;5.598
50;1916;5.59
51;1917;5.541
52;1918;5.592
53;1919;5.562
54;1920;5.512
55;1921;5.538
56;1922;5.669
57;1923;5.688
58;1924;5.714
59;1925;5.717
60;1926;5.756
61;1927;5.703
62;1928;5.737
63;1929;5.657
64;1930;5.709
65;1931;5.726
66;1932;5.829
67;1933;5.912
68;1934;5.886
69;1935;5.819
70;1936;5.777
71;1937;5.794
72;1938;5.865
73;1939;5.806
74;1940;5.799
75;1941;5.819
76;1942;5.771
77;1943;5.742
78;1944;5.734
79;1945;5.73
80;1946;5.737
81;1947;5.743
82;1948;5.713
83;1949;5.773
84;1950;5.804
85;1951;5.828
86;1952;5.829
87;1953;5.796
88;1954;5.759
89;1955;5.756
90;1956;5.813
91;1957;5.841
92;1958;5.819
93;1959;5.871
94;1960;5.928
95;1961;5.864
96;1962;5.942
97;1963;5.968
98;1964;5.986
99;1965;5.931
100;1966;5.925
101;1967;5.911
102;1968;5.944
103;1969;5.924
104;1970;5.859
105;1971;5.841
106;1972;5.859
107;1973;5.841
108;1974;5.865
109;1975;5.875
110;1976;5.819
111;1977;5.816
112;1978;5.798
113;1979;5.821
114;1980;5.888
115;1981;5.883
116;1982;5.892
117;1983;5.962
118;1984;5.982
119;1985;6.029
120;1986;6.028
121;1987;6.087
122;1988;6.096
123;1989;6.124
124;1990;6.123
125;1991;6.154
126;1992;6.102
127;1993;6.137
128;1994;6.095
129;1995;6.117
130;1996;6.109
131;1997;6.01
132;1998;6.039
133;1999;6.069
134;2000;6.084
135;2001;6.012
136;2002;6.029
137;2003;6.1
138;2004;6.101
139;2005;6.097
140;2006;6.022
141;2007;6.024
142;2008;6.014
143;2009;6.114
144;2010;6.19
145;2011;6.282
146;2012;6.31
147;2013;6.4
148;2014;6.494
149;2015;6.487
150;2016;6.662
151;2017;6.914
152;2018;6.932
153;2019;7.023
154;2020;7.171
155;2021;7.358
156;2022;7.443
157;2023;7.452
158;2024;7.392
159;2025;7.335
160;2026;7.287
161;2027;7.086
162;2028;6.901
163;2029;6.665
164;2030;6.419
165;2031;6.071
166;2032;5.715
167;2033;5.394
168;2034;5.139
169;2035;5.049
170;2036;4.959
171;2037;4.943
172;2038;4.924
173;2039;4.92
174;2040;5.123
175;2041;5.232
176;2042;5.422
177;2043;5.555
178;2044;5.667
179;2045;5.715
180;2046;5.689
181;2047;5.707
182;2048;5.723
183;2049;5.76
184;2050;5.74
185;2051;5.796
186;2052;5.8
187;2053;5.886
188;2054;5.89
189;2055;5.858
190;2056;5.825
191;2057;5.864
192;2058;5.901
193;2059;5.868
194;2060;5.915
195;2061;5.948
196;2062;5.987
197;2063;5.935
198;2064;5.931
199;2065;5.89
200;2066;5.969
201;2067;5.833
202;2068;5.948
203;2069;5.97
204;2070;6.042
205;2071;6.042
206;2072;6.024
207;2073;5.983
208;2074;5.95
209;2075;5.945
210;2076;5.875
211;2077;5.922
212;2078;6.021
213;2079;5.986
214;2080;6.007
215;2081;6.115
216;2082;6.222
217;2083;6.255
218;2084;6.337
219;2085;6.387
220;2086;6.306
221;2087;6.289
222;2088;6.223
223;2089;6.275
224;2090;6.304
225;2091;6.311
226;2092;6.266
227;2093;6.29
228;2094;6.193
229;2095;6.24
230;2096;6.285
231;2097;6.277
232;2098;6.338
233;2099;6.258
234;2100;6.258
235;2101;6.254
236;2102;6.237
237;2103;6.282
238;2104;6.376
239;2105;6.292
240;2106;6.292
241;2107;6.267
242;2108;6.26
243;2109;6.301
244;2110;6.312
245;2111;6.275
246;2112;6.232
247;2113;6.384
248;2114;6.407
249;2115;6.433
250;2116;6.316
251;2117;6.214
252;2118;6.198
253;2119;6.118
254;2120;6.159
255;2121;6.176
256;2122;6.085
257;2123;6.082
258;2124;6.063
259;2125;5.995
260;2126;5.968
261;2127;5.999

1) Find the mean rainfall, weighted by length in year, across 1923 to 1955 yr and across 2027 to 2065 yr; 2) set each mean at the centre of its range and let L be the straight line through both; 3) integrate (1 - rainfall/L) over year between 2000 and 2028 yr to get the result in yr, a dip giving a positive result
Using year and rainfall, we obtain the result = -4.3 yr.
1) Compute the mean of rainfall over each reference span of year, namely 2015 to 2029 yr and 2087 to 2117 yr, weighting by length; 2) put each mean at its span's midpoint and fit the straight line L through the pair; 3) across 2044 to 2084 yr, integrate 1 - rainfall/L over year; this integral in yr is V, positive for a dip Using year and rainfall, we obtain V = 4.5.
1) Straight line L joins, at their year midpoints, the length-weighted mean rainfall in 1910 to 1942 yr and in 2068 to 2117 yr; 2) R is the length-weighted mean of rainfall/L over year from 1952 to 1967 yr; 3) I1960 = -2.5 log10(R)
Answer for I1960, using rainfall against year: -0.01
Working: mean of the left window 5.69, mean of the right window 6.21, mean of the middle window 5.87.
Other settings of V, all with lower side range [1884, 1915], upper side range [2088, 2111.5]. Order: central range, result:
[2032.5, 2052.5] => 2.0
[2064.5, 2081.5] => 0.5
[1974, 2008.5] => -1.4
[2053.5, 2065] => 0.4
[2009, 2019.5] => -1.2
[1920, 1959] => -1.6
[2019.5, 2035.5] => -1.8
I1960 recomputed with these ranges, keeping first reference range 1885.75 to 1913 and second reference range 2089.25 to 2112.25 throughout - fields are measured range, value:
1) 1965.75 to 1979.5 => -0.03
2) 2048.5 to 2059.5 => 0.04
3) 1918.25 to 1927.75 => -0.04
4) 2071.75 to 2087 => 0.01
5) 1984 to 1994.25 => -0.06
